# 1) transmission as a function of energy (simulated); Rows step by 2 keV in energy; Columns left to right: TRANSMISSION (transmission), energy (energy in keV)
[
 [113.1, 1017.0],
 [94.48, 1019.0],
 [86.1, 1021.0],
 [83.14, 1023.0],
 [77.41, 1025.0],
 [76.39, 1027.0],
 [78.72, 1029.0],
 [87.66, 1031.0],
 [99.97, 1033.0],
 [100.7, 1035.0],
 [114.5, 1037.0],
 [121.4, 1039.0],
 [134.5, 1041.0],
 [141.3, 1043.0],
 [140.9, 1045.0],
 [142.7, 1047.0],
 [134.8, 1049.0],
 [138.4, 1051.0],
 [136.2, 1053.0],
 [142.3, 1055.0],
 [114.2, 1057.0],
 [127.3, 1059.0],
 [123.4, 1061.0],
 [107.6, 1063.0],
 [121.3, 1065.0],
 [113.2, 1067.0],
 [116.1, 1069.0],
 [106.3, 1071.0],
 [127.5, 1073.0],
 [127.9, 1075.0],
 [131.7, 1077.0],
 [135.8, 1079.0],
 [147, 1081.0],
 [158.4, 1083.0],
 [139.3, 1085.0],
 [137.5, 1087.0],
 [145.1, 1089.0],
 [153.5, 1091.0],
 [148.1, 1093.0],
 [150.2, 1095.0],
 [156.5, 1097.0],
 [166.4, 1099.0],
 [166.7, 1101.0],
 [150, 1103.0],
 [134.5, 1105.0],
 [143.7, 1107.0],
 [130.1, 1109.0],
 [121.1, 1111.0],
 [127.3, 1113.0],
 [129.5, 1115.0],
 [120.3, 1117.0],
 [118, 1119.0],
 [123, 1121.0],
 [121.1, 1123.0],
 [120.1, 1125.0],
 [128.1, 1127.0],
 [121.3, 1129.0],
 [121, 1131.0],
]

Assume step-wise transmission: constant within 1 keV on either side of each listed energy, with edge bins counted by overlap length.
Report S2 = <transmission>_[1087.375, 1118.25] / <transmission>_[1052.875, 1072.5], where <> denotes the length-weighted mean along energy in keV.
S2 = 1.19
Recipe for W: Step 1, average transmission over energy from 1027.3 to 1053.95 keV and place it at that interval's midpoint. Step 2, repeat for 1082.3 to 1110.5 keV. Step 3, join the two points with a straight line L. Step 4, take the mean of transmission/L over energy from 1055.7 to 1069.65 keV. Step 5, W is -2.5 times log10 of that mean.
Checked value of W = 0.11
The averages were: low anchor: 120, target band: 118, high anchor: 148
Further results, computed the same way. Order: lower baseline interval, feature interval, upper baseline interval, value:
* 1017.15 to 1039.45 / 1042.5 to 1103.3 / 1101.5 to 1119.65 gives -0.20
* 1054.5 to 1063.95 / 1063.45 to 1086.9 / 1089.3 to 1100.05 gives 0.06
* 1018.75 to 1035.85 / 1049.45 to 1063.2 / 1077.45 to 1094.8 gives -0.12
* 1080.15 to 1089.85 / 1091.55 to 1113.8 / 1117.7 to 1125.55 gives -0.09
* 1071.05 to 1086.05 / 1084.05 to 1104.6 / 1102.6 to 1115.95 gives -0.12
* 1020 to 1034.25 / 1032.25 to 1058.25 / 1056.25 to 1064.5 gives -0.24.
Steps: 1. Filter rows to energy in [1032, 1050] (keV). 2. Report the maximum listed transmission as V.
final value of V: 142.7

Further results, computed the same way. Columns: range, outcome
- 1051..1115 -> 166.7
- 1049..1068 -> 142.3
